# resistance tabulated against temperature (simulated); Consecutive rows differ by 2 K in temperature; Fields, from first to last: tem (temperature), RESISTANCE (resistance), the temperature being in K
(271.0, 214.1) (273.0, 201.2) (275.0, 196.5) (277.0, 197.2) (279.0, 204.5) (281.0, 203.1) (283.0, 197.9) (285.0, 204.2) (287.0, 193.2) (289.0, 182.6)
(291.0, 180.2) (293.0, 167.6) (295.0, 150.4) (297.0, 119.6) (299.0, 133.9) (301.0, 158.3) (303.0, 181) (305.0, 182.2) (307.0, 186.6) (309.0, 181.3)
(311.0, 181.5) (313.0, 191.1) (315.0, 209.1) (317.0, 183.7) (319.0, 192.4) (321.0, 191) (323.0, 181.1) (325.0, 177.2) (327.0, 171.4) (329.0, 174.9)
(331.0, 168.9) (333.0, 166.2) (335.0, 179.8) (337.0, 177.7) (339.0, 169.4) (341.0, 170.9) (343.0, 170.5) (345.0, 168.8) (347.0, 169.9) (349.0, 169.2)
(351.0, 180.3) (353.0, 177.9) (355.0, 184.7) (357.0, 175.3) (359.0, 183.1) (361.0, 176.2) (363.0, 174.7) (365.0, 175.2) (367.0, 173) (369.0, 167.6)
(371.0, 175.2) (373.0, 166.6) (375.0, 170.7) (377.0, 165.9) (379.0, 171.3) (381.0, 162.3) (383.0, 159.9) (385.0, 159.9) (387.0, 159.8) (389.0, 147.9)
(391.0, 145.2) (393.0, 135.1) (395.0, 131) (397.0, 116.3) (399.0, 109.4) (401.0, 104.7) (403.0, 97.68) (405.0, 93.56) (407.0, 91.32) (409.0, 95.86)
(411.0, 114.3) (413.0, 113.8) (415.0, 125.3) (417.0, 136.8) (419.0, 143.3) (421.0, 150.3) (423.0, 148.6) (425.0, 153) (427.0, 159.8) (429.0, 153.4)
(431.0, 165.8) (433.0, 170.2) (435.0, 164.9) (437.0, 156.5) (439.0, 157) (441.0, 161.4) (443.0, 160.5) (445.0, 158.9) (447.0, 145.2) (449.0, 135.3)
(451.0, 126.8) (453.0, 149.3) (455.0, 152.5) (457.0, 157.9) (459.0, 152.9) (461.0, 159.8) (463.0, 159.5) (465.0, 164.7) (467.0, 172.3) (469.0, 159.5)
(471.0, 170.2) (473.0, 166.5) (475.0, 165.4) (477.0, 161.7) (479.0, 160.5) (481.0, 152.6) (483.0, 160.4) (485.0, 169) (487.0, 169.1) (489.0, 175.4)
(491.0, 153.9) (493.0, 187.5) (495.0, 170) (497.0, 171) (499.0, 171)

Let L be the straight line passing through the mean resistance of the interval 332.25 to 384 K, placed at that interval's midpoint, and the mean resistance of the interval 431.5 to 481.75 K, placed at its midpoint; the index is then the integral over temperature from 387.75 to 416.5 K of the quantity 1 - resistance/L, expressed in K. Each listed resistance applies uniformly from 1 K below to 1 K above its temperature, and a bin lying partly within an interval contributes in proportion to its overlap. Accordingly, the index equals 8.6 K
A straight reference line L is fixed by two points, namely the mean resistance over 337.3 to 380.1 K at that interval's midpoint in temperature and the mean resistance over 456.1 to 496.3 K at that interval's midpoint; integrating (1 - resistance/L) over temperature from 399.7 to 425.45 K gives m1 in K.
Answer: 7.5 K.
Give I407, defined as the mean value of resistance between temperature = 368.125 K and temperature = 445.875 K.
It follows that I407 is 144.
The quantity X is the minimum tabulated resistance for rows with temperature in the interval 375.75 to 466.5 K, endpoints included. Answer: 91.32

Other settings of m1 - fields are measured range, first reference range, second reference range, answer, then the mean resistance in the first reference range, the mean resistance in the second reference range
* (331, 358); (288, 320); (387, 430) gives -3.1 K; 174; 128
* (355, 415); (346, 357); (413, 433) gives 6.7 K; 176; 148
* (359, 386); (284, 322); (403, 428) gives -4.4 K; 177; 126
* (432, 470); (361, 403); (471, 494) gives 1.3 K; 153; 166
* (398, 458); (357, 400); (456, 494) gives 8.6 K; 159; 164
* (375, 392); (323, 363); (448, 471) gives 0.8 K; 175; 154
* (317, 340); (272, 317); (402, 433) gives -1.3 K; 182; 131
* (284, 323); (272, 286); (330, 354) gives 2.5 K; 201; 172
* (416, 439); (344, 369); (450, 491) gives 1.5 K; 175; 160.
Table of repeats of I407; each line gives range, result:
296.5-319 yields 176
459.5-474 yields 164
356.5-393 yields 166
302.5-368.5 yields 179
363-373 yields 172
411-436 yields 147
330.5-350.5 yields 171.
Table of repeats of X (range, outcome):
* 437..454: 126.8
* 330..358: 166.2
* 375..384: 159.9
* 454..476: 152.5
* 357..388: 159.8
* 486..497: 153.9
